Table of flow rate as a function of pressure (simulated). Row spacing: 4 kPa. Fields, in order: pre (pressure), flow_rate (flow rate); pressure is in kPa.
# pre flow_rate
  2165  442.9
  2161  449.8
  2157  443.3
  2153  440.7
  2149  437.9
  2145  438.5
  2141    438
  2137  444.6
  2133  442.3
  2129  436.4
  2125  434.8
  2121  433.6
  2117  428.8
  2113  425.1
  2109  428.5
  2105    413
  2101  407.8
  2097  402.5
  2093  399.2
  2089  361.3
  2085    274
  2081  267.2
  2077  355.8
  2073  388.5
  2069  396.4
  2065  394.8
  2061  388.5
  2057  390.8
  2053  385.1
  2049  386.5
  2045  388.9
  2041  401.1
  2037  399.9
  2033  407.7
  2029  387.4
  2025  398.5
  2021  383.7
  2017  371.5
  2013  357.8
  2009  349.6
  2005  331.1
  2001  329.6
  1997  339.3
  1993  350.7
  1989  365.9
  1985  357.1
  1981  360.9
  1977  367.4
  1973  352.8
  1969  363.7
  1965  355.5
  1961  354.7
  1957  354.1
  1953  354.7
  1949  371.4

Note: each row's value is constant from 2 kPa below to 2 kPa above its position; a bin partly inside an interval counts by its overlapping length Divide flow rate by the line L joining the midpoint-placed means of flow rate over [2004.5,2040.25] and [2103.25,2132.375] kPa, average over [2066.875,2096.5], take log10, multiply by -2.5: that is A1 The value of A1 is 0.17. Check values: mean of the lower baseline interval 379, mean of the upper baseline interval 429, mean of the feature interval 352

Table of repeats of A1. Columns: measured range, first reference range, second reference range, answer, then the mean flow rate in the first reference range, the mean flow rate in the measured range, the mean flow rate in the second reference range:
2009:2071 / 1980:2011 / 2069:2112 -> -0.08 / 348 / 388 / 372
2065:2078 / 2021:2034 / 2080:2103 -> -0.05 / 395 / 384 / 356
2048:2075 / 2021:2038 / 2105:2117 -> 0.05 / 397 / 390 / 425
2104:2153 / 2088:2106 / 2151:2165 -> -0.03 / 398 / 434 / 444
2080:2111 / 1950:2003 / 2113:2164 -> 0.12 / 355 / 372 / 439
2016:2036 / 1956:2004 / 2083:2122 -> -0.06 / 354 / 391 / 396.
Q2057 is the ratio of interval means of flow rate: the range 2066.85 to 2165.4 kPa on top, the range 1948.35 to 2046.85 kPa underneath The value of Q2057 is 1.1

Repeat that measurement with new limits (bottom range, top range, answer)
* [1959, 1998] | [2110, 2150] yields 1.22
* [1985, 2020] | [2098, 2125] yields 1.21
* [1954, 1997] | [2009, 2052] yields 1.08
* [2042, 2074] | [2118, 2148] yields 1.12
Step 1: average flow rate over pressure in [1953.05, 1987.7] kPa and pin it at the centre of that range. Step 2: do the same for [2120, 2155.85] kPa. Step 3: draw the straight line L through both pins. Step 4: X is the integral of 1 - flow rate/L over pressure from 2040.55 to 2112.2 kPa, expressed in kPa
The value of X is 5.1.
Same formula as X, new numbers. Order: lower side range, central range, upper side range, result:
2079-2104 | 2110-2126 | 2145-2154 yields -1.5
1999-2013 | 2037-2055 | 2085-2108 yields -1.5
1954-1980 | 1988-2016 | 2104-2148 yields 2.1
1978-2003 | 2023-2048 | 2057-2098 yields -2.8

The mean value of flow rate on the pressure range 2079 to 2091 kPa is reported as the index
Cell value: 301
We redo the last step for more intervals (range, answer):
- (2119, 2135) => 437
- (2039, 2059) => 390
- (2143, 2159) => 440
